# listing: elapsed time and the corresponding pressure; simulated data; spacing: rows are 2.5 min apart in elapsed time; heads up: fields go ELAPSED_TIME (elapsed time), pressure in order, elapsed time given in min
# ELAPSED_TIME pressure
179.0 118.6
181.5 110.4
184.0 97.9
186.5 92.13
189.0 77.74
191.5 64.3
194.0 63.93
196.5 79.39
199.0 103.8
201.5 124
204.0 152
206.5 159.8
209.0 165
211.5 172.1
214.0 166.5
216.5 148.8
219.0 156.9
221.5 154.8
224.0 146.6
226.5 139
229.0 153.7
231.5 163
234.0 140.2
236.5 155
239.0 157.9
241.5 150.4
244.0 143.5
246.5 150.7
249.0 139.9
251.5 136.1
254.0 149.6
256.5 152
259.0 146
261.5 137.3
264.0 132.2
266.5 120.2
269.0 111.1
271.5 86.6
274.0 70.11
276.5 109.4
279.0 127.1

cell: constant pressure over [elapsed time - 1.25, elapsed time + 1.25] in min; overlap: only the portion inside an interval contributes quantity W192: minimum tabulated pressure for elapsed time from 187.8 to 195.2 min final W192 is 63.93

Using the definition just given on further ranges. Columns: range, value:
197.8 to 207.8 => 103.8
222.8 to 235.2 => 139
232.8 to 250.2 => 139.9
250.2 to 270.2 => 111.1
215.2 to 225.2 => 146.6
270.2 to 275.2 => 70.11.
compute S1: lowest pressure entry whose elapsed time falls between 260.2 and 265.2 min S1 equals 132.2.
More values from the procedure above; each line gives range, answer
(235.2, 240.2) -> 155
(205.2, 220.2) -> 148.8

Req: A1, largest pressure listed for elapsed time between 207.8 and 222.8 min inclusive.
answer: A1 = 172.1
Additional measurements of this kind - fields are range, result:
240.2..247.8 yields 150.7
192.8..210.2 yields 165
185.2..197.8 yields 92.13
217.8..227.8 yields 156.9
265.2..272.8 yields 120.2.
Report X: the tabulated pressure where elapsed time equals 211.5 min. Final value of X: 172.1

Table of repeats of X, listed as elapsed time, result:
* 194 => 63.93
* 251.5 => 136.1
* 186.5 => 92.13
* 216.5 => 148.8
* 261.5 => 137.3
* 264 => 132.2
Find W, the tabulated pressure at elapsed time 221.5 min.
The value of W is 154.8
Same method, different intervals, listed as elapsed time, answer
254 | 149.6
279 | 127.1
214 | 166.5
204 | 152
